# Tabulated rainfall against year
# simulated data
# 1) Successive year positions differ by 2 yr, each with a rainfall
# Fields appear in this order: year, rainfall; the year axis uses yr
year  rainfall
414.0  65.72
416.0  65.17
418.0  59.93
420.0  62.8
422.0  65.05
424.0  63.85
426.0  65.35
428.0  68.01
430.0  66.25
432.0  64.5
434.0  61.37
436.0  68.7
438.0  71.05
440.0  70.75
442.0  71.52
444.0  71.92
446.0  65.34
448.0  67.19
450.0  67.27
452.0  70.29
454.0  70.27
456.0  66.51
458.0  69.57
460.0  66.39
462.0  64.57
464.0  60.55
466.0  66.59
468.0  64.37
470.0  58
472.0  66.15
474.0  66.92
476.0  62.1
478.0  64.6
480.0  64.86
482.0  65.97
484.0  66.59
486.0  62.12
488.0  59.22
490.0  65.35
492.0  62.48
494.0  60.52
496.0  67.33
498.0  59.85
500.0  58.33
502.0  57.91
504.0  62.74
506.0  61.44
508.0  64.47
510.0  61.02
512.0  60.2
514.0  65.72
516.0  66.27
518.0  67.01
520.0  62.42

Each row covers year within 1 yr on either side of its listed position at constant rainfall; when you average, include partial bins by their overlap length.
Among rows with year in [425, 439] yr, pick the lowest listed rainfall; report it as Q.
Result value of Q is 61.37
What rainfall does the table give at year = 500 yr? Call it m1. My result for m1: 58.33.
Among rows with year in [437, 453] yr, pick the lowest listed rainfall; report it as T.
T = 65.34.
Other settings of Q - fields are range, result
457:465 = 60.55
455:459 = 66.51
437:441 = 70.75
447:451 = 67.19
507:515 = 60.2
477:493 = 59.22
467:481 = 58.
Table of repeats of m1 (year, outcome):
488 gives 59.22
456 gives 66.51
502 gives 57.91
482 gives 65.97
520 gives 62.42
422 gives 65.05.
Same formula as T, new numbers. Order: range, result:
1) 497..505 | 57.91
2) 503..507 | 61.44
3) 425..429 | 65.35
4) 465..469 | 64.37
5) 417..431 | 59.93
